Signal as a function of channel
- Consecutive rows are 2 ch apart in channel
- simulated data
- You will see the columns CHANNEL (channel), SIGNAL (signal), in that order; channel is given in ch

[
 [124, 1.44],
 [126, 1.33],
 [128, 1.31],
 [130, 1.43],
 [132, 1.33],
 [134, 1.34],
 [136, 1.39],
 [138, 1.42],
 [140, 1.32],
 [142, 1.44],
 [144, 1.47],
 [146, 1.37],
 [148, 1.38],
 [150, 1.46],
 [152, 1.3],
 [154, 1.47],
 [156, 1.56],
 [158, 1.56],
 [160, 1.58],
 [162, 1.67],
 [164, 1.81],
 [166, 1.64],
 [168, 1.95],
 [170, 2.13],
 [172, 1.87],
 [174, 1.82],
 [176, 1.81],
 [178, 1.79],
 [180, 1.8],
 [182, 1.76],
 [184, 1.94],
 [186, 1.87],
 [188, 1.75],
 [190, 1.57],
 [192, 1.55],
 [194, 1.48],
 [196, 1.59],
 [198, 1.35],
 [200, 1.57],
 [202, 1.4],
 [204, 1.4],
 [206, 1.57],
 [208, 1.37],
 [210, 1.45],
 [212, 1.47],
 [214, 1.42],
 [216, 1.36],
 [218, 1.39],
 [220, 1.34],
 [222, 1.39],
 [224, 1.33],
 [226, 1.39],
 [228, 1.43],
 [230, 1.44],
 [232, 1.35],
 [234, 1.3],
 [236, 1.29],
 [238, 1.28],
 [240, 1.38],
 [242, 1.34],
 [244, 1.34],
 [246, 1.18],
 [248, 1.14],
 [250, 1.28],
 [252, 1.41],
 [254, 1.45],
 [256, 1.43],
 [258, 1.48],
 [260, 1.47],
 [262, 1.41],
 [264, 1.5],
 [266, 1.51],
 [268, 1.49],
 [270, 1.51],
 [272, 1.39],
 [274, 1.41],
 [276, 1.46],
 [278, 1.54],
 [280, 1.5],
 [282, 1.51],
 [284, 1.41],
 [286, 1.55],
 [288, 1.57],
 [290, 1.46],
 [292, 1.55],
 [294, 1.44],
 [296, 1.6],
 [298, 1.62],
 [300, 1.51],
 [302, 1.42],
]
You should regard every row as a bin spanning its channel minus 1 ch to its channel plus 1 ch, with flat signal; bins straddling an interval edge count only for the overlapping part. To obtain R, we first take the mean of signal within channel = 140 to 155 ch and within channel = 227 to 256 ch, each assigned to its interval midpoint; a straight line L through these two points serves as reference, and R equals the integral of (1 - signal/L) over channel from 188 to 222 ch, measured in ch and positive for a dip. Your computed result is -2.5 ch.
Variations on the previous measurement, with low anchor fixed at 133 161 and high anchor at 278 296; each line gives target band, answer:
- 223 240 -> 1.4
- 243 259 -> 1.6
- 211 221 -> 0.5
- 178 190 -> -2.9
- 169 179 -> -3.0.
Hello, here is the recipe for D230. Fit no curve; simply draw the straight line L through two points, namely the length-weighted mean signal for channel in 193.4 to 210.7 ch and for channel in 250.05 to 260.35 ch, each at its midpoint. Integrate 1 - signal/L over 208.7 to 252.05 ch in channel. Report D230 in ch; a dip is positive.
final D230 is 2.9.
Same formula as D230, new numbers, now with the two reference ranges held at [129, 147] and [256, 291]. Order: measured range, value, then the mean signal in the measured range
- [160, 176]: -4.69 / 1.82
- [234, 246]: 1.20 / 1.31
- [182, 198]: -2.69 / 1.66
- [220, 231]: 0.43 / 1.39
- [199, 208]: -0.25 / 1.47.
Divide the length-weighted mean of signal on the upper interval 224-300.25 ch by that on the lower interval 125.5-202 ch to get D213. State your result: 0.9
